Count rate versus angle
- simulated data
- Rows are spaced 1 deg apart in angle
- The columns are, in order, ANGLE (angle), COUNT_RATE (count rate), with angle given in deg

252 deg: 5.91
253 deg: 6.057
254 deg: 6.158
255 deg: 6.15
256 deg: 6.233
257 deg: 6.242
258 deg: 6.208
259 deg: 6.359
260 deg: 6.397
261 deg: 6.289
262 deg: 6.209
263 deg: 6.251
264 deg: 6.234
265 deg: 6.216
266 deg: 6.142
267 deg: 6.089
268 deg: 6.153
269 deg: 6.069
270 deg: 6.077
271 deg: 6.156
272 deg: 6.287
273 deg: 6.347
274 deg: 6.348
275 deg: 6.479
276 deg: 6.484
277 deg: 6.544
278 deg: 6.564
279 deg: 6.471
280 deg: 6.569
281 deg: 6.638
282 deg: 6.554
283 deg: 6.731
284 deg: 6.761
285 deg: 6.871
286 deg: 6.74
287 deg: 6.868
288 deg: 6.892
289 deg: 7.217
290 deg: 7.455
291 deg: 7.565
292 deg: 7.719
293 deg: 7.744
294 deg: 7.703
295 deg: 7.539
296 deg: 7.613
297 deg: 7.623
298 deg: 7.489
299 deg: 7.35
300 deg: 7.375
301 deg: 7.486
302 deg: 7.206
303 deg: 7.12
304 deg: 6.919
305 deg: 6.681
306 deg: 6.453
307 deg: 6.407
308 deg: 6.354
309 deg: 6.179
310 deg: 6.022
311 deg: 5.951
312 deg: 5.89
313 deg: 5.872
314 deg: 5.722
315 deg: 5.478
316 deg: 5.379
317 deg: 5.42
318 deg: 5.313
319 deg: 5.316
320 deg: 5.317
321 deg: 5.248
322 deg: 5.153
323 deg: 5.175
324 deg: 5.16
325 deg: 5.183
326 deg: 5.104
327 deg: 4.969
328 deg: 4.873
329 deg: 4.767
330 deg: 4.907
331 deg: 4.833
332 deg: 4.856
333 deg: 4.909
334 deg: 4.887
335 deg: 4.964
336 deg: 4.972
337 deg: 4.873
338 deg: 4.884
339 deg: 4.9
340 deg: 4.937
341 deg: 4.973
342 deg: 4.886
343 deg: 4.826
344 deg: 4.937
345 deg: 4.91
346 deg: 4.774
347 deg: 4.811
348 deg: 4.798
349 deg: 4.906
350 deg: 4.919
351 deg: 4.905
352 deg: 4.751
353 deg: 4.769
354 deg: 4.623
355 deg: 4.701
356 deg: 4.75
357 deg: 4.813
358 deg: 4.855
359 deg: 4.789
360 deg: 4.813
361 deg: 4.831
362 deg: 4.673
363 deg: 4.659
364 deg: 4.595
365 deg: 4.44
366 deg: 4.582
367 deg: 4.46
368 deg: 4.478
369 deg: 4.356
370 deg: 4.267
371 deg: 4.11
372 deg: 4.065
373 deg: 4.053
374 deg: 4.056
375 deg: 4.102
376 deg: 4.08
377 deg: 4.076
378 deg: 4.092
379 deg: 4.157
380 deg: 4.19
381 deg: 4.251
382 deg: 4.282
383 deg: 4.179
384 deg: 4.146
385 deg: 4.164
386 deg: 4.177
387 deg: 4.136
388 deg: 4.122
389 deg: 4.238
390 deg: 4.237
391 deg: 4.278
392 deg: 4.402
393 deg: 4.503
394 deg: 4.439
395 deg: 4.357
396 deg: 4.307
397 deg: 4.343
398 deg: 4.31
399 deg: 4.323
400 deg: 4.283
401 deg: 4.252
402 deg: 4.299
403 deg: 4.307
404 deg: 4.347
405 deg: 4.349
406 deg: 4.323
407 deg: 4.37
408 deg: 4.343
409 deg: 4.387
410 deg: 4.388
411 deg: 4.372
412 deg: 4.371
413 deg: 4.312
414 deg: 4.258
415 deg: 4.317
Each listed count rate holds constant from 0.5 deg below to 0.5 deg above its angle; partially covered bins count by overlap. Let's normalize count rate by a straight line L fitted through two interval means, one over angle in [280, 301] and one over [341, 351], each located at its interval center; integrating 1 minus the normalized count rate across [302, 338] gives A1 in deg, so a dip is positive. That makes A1 2.8 deg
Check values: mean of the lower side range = 7.21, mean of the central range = 5.52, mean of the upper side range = 4.87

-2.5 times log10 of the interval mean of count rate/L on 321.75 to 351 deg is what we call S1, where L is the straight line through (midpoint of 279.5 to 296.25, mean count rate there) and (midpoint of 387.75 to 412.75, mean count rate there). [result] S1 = 0.20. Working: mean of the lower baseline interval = 7.12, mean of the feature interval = 4.93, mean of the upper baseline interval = 4.33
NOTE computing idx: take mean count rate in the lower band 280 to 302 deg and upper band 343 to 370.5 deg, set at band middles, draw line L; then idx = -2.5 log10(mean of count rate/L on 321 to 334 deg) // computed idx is 0.17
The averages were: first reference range 7.22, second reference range 4.71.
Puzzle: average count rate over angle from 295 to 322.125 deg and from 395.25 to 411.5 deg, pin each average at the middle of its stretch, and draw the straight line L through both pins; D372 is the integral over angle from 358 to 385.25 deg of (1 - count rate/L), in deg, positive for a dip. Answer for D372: 3.6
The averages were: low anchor 6.35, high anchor 4.33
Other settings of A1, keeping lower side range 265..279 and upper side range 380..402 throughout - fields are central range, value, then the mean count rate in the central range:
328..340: 0.8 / 4.89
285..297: -2.8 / 7.36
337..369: 1.0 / 4.77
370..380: 1.0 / 4.1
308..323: -0.1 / 5.6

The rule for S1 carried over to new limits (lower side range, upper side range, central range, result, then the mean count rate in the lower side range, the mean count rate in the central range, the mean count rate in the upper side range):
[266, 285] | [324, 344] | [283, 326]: -0.14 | 6.41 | 6.48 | 4.93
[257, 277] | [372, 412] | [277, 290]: -0.13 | 6.26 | 6.76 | 4.26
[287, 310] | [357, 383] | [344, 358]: 0.07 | 7.15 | 4.81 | 4.38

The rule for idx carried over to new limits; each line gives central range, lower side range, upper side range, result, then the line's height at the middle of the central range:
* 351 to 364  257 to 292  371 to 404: 0.018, 4.83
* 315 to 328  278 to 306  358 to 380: 0.163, 6.07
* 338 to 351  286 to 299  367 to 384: 0.107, 5.39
